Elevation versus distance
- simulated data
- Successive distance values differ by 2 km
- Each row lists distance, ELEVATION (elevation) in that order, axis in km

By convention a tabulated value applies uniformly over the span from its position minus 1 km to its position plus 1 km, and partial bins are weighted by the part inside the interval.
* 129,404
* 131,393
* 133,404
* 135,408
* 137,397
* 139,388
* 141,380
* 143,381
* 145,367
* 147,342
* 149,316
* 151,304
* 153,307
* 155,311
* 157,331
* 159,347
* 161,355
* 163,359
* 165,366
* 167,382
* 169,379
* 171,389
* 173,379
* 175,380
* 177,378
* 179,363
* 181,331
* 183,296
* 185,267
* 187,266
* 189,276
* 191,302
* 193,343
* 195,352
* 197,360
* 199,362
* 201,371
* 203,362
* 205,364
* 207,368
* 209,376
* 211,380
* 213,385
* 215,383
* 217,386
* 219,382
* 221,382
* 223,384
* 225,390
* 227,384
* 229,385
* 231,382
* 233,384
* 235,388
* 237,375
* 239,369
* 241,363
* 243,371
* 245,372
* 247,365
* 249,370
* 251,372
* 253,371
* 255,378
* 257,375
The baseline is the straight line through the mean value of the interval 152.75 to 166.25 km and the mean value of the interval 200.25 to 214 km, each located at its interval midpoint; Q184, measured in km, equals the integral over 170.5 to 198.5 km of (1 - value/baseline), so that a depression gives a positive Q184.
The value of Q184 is 1.9 km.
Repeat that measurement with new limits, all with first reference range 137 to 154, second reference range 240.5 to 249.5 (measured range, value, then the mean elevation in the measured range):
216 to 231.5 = -0.8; 384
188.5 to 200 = 0.8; 335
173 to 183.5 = 0.1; 355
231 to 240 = -0.3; 379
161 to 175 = -0.8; 374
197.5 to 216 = -0.5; 372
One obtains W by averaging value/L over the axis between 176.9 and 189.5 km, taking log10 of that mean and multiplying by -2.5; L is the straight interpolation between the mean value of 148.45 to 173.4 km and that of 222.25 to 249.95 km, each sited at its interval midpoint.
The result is 0.16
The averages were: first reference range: 348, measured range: 308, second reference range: 377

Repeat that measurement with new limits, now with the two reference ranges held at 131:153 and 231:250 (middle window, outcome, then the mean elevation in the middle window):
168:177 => -0.04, 381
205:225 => -0.02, 380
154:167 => 0.06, 348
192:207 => 0.03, 360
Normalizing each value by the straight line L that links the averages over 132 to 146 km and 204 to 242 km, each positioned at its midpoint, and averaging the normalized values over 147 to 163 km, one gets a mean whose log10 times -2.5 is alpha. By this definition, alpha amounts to 0.18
